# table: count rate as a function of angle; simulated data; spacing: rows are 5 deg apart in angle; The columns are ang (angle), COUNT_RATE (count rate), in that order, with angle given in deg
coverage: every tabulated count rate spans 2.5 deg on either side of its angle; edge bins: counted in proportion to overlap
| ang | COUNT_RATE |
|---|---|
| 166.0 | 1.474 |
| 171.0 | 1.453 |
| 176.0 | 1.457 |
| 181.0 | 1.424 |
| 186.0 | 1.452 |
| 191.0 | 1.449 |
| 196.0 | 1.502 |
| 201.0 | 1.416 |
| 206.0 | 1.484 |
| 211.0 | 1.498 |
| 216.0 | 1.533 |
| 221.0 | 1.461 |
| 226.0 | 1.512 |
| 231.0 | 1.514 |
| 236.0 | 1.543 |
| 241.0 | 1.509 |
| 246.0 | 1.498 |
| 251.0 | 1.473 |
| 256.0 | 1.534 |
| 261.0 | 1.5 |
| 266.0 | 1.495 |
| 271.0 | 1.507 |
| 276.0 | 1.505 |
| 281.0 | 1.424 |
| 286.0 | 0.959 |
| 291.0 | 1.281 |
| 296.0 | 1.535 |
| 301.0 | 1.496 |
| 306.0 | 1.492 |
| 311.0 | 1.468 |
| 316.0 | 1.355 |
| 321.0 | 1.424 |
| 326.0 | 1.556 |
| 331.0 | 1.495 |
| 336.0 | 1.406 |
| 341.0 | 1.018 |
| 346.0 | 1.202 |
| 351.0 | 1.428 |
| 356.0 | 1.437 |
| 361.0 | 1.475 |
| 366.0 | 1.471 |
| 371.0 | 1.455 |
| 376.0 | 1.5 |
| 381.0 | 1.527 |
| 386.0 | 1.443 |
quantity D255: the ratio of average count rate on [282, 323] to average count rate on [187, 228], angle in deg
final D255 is 0.93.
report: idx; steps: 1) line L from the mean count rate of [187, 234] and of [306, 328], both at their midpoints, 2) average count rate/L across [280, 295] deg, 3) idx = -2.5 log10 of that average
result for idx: 0.185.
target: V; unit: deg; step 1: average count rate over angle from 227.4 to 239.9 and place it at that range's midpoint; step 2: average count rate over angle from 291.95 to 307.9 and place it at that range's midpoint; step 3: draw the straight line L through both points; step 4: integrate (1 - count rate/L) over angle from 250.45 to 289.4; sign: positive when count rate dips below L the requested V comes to 2.2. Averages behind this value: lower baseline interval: 1.52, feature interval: 1.42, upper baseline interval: 1.49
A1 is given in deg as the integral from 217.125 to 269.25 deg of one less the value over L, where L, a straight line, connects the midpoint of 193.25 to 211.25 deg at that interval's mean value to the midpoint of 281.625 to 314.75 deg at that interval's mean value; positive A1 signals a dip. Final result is -2.72 deg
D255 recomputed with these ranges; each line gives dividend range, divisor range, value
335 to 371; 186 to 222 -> 0.92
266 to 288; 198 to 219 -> 0.93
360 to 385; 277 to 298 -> 1.13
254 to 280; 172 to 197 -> 1.03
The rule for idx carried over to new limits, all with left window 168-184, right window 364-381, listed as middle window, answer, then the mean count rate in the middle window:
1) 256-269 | -0.03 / 1.5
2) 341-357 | 0.14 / 1.3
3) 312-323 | 0.06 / 1.4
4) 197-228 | -0.02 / 1.48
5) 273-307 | 0.07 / 1.38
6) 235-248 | -0.04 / 1.51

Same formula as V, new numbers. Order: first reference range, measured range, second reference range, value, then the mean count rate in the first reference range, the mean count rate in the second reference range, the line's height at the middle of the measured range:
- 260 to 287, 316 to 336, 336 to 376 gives -1.1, 1.42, 1.37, 1.39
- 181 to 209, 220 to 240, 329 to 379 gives -0.9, 1.46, 1.39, 1.44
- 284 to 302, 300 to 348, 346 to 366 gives -0.9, 1.31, 1.42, 1.37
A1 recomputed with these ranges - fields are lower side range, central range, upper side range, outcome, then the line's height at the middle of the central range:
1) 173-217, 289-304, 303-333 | 0.2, 1.47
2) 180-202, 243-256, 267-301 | -0.8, 1.41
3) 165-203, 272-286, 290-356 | 0.4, 1.42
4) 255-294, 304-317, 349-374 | -0.2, 1.42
